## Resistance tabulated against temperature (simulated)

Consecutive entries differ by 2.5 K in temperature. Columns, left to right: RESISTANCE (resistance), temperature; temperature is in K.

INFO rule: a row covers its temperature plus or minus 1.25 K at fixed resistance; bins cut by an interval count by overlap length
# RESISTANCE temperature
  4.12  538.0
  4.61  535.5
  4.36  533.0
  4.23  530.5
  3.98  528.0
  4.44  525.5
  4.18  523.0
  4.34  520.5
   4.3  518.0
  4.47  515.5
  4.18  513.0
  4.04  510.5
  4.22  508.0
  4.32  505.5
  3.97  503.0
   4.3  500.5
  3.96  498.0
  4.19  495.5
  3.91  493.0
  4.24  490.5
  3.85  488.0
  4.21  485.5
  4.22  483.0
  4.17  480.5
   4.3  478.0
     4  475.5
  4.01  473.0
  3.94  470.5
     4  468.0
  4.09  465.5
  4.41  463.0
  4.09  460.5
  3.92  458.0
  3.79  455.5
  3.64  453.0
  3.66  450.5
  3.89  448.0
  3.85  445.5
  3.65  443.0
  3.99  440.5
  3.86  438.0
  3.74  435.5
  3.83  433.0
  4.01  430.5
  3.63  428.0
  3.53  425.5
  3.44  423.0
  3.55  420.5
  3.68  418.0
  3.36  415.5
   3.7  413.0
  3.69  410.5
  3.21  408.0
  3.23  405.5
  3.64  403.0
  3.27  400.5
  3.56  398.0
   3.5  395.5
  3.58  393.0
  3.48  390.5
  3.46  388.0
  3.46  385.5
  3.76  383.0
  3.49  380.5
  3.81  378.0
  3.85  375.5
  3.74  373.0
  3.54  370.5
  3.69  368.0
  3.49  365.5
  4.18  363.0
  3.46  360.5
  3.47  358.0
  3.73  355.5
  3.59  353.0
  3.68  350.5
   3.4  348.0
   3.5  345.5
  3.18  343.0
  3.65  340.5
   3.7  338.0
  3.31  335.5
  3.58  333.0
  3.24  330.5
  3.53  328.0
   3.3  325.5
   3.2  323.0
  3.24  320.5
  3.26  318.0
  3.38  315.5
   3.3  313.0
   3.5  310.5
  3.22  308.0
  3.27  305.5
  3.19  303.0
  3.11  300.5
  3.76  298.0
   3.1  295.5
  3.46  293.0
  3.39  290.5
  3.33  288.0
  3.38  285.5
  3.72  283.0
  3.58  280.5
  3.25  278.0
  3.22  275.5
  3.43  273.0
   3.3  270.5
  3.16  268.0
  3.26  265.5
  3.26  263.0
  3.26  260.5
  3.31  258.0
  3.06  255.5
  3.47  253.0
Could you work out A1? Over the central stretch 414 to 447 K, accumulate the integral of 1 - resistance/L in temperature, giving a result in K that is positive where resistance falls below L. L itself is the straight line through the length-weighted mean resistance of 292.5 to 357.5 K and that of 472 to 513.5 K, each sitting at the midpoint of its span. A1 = 1.3 K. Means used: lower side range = 3.4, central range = 3.7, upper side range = 4.12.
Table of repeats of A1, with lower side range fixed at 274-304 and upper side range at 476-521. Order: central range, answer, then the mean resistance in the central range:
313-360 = 1.58 K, 3.44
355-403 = 1.43 K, 3.61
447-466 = 0.39 K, 3.93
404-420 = 1.50 K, 3.48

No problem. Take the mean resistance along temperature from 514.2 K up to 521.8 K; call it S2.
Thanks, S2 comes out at 4.37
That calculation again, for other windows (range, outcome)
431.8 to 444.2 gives 3.81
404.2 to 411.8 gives 3.38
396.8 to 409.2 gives 3.38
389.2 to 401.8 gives 3.48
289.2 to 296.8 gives 3.32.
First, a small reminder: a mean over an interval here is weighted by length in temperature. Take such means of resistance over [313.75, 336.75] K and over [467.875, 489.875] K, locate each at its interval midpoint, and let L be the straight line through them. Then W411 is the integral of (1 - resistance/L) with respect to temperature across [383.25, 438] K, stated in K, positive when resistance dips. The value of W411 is 2.81 K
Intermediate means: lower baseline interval 3.34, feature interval 3.56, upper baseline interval 4.09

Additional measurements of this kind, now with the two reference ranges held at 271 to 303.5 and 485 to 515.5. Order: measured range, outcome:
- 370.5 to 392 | 0.5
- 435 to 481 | 0.4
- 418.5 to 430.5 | 0.8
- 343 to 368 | 0.2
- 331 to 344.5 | 0.3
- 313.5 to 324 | 0.7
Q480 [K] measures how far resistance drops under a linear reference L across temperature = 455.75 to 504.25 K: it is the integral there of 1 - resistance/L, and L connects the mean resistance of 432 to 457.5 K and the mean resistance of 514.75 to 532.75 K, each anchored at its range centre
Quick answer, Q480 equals -1.0 K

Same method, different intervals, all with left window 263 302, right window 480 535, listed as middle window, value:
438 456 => 0.82 K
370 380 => -0.08 K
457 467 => -0.26 K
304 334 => 1.39 K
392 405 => 1.01 K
